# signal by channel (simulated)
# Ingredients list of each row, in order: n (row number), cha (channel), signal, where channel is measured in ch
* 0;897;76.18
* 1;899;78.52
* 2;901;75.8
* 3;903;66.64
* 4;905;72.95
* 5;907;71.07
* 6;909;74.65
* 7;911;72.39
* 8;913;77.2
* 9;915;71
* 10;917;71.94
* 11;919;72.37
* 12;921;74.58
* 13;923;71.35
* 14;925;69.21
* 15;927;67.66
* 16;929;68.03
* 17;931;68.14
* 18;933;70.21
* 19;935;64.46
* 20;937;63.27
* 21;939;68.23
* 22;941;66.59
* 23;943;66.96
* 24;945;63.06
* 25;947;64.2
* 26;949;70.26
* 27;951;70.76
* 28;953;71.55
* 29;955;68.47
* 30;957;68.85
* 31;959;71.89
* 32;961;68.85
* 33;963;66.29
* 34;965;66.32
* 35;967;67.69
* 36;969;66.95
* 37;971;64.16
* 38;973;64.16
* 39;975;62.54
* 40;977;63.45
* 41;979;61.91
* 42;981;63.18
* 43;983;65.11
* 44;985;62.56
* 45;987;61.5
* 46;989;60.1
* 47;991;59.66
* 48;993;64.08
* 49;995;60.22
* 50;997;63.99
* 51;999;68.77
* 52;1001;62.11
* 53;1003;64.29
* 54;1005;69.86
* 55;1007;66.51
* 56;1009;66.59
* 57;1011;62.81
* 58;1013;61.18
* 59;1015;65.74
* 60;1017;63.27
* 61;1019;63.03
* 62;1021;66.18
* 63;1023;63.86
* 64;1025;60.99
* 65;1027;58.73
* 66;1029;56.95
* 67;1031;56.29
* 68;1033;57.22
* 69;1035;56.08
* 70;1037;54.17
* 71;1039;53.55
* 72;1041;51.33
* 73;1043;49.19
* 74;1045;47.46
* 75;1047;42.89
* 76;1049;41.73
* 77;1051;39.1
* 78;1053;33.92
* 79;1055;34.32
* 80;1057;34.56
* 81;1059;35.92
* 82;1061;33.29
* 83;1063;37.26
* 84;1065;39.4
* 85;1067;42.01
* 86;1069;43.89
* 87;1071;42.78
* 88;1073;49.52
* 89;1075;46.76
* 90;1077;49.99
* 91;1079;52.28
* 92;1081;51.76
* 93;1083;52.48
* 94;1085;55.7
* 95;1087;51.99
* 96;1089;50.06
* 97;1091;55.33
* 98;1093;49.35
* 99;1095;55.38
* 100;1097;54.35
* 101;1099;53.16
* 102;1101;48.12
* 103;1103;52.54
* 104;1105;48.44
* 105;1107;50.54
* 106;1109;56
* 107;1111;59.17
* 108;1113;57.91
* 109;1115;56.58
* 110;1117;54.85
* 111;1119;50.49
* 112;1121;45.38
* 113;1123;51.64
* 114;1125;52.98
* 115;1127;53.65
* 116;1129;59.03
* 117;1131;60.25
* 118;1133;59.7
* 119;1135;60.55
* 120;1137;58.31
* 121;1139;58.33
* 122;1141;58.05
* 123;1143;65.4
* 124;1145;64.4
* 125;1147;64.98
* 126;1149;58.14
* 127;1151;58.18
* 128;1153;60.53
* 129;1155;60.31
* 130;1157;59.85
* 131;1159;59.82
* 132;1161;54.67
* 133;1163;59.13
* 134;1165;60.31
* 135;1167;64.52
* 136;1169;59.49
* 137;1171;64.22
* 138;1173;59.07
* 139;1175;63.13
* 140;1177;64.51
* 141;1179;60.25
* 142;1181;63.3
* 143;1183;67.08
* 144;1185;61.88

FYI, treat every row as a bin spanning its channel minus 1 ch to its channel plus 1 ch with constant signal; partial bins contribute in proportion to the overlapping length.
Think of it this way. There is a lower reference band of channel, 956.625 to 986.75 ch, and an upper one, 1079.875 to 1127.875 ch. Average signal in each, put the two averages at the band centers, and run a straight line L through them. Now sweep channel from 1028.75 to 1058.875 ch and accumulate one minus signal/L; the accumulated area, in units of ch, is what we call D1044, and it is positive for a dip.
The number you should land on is 6.2 ch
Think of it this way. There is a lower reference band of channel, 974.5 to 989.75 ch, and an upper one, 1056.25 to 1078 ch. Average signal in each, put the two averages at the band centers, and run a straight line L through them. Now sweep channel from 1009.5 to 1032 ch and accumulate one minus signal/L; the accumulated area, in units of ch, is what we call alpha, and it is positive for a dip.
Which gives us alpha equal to -3.7 ch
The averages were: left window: 62.6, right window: 41.5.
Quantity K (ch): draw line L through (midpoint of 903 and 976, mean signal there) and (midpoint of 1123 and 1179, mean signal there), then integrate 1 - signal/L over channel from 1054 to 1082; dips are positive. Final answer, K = 9.26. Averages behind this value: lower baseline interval 68.8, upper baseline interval 59.9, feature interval 42.4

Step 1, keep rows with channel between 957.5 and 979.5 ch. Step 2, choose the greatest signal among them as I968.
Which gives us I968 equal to 71.89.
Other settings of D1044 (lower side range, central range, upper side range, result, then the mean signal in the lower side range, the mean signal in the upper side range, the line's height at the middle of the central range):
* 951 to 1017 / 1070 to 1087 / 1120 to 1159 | 3.0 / 65.1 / 58.4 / 61.1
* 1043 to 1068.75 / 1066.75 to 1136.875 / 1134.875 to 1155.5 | -3.7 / 39.1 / 60.7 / 50.2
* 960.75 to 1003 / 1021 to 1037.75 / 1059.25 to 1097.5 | -0.8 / 63.9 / 47.8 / 56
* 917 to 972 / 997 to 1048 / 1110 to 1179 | 3.9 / 68.2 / 58.8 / 64.5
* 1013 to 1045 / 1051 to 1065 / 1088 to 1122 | 5.1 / 58.2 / 52.8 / 56.1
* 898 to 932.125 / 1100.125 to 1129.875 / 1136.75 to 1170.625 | 4.3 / 72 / 60.4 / 62.3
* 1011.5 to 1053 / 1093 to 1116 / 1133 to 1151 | 2.0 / 55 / 60.8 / 58.8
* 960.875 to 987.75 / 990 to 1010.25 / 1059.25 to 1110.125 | -1.3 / 64.5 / 48.7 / 60.8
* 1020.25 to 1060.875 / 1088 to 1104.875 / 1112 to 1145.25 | 0.6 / 49.3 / 56.7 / 54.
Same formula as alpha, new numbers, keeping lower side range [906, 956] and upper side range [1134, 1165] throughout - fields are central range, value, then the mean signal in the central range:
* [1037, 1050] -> 3.31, 48.2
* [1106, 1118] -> 1.13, 55.8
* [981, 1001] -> 1.21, 62.9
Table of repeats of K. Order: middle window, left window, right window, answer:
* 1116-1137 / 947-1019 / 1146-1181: 2.3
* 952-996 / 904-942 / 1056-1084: -2.8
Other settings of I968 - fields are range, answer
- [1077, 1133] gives 60.25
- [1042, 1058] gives 49.19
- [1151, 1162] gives 60.53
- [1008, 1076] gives 66.59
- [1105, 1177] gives 65.4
